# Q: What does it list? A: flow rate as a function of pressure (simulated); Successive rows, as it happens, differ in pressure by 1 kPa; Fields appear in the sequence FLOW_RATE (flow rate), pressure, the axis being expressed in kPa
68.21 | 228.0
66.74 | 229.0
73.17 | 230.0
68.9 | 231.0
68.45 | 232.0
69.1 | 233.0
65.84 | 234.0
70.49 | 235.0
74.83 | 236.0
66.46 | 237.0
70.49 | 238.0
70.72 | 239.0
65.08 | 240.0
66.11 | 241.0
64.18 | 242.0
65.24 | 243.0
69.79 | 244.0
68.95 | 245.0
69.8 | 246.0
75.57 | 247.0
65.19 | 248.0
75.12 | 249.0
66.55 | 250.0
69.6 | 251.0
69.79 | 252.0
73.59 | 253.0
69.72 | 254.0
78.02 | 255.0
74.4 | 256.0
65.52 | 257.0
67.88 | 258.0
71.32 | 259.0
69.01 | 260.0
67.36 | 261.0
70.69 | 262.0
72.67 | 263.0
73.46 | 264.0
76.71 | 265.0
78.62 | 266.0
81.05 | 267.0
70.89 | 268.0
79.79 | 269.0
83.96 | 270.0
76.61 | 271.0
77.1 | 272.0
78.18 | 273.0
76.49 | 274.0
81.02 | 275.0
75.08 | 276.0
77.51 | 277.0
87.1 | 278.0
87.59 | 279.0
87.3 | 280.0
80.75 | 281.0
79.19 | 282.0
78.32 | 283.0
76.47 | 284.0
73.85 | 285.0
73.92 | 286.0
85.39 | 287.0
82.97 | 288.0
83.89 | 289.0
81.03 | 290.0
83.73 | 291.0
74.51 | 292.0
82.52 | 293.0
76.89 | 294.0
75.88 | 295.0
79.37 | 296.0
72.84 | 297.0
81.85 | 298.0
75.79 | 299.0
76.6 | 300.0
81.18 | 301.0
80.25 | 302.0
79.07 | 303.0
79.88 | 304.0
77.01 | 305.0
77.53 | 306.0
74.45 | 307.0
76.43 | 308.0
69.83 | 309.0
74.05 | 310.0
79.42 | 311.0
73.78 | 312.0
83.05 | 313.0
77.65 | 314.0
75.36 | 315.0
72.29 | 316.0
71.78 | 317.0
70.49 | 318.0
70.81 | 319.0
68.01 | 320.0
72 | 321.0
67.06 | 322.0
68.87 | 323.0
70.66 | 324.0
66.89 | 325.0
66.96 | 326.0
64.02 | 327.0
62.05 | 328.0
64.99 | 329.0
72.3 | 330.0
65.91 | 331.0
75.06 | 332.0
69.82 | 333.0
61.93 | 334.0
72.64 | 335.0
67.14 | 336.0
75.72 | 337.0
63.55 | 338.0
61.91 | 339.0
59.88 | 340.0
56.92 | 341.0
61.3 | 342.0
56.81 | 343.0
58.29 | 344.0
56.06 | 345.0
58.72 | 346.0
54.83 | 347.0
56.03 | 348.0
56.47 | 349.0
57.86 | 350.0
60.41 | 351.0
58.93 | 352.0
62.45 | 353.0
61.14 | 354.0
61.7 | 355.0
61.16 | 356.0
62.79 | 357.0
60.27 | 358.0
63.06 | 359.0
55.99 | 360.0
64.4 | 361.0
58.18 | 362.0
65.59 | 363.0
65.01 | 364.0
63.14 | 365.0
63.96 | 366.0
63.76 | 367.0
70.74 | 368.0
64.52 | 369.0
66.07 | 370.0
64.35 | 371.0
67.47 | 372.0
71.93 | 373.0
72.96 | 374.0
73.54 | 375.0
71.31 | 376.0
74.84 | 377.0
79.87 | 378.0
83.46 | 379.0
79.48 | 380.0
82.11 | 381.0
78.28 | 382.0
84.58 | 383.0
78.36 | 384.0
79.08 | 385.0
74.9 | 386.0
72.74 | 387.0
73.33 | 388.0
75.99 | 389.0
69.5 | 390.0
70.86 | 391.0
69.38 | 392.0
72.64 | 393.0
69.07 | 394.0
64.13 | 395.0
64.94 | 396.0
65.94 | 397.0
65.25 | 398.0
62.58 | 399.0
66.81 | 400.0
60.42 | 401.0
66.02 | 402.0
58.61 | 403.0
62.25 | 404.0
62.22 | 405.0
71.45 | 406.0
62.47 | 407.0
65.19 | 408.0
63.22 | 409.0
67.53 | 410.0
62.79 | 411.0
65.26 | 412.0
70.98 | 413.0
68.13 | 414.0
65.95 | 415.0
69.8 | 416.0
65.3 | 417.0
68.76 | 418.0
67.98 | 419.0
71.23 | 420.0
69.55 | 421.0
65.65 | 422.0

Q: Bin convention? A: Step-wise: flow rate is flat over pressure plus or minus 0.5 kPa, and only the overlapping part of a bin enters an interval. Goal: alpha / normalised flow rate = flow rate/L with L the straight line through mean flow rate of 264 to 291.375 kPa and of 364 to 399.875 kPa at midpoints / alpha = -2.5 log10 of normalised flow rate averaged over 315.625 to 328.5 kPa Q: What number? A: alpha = 0.114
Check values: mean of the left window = 79.7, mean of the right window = 71.4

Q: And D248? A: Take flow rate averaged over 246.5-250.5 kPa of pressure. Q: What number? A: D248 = 70.6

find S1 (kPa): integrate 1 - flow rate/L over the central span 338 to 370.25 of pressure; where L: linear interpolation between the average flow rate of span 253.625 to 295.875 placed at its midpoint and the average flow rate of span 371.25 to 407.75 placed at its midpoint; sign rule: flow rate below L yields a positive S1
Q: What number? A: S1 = 5.32 kPa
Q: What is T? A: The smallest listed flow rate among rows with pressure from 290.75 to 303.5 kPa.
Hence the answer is 72.84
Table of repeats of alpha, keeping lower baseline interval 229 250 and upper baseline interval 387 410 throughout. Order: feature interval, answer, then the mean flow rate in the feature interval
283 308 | -0.154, 78.6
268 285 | -0.165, 79.7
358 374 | 0.040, 64.7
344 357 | 0.145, 58.9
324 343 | 0.027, 65.9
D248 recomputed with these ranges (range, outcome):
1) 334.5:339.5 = 68.2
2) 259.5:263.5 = 69.9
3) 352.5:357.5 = 61.8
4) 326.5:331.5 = 65.9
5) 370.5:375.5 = 70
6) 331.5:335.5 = 69.9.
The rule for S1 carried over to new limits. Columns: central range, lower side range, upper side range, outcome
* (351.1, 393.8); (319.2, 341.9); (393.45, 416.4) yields -2.1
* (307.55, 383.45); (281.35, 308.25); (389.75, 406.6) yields 5.1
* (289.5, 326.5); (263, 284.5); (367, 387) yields 1.1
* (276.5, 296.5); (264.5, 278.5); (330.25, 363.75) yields -1.4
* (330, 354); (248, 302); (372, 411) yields 3.6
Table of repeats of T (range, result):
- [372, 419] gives 58.61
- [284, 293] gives 73.85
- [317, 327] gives 64.02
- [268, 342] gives 56.92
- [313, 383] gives 54.83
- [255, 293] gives 65.52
